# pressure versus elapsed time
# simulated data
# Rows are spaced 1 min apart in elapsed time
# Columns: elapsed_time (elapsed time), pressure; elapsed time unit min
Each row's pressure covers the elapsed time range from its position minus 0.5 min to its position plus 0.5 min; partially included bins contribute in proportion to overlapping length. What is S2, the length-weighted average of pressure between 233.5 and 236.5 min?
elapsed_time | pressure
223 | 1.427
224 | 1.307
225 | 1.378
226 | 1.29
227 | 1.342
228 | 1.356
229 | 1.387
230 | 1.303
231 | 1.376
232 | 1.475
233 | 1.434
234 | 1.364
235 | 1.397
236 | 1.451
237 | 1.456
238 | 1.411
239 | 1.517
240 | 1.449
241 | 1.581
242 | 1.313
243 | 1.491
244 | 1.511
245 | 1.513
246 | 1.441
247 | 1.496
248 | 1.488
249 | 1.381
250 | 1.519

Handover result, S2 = 1.4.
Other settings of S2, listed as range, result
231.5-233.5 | 1.45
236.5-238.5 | 1.43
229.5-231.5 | 1.34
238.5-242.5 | 1.47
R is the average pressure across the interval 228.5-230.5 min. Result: 1.34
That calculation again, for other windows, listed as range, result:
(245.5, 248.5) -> 1.48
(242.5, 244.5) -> 1.5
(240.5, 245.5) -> 1.48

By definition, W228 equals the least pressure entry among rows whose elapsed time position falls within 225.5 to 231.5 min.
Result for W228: 1.29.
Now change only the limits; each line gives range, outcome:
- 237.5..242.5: 1.313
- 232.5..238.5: 1.364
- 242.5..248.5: 1.441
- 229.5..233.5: 1.303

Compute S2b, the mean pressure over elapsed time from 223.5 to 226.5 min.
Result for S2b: 1.32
